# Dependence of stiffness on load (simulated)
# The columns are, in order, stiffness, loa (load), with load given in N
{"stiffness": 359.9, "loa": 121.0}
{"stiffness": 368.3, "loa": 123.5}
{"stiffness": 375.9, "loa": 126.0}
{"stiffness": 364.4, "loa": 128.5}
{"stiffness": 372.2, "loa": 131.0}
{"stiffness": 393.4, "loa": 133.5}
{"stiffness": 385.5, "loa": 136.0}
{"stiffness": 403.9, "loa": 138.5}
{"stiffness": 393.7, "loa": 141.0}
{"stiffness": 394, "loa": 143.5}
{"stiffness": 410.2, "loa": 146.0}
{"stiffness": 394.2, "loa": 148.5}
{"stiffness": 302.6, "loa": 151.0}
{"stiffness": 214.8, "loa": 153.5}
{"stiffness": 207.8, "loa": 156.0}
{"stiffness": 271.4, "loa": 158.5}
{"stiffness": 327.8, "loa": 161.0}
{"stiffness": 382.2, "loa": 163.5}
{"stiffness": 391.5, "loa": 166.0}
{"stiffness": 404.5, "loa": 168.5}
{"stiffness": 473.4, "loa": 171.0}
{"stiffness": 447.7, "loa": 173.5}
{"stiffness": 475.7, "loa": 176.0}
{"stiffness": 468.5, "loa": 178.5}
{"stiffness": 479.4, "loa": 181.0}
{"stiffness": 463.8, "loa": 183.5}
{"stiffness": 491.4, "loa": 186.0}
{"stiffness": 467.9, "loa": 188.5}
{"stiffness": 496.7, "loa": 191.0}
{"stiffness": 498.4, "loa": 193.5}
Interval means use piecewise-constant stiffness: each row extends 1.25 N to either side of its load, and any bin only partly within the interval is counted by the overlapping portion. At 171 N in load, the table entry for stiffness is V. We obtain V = 473.4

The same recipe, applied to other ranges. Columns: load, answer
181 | 479.4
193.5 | 498.4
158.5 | 271.4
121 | 359.9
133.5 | 393.4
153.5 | 214.8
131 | 372.2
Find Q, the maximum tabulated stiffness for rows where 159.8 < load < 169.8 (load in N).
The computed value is 404.5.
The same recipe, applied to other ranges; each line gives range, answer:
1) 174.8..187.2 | 491.4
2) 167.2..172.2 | 473.4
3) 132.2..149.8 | 410.2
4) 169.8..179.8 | 475.7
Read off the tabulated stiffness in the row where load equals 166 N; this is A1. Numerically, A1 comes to 391.5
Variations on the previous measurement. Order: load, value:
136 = 385.5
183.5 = 463.8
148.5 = 394.2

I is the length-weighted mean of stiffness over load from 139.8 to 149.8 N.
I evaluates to 398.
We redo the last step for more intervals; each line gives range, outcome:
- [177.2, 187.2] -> 476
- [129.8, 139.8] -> 389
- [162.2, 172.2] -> 412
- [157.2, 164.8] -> 327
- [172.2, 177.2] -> 462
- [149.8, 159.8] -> 249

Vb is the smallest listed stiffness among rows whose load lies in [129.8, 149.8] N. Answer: 372.2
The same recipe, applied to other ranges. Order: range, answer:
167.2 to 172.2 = 404.5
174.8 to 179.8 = 468.5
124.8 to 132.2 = 364.4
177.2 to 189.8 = 463.8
